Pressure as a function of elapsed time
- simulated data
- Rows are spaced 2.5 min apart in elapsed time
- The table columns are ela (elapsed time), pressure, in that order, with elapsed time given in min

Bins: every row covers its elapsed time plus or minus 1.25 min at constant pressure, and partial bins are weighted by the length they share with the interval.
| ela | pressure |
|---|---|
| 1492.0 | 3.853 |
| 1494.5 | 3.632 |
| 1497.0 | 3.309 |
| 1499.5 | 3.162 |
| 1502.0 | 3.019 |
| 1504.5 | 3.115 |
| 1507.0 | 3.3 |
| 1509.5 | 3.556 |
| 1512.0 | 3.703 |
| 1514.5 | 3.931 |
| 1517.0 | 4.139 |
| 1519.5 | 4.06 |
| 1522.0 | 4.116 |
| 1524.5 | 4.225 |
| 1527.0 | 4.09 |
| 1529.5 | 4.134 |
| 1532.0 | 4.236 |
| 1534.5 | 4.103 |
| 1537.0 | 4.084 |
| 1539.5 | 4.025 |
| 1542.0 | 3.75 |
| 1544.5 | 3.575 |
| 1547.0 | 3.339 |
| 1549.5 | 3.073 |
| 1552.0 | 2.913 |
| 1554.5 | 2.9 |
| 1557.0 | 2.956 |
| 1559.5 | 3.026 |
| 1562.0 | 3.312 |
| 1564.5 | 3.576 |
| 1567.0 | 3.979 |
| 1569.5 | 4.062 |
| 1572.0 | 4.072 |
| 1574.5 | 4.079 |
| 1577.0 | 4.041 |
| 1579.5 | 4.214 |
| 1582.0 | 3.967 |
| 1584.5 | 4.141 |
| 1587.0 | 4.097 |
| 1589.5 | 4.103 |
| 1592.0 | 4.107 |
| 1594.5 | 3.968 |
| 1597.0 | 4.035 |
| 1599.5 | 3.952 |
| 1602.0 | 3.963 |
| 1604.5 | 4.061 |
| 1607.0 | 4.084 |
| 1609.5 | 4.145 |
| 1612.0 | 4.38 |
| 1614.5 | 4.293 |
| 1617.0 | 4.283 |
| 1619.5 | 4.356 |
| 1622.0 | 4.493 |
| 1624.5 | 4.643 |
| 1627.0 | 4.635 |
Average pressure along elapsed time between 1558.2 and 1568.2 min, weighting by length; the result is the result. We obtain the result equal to 3.47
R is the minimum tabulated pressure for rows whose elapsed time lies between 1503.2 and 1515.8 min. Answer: 3.115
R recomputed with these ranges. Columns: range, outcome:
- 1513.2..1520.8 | 3.931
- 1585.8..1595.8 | 3.968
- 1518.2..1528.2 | 4.06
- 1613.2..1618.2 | 4.283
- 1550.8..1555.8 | 2.9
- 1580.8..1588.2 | 3.967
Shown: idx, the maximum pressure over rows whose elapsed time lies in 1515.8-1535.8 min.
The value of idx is 4.236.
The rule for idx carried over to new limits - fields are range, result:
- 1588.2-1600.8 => 4.107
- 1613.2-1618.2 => 4.293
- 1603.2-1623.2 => 4.493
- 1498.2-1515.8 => 3.931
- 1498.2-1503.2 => 3.162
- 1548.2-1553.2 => 3.073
